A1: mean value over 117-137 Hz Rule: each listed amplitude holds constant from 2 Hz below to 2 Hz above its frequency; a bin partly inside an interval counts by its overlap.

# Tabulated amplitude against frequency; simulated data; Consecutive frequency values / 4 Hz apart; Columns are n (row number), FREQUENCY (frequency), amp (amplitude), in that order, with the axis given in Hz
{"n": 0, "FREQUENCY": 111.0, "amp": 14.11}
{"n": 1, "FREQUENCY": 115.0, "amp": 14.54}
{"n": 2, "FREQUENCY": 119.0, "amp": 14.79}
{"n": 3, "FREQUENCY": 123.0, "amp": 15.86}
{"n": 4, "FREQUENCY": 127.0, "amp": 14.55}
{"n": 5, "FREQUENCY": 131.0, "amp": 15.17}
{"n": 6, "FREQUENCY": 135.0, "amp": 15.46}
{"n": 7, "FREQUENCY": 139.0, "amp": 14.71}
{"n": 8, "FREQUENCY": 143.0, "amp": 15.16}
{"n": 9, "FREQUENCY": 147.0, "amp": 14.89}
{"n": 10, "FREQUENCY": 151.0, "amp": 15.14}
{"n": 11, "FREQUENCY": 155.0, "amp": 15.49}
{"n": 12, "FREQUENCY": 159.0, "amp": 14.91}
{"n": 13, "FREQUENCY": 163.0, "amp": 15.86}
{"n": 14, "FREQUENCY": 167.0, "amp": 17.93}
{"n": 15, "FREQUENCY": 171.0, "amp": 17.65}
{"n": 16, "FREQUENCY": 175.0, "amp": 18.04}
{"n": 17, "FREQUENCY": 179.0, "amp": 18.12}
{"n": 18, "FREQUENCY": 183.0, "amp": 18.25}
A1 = 15.2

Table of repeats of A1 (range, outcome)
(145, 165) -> 15.3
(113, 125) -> 15.1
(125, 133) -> 14.9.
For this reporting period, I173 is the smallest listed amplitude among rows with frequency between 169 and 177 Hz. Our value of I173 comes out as 17.65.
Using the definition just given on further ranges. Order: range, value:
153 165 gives 14.91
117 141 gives 14.55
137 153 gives 14.71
